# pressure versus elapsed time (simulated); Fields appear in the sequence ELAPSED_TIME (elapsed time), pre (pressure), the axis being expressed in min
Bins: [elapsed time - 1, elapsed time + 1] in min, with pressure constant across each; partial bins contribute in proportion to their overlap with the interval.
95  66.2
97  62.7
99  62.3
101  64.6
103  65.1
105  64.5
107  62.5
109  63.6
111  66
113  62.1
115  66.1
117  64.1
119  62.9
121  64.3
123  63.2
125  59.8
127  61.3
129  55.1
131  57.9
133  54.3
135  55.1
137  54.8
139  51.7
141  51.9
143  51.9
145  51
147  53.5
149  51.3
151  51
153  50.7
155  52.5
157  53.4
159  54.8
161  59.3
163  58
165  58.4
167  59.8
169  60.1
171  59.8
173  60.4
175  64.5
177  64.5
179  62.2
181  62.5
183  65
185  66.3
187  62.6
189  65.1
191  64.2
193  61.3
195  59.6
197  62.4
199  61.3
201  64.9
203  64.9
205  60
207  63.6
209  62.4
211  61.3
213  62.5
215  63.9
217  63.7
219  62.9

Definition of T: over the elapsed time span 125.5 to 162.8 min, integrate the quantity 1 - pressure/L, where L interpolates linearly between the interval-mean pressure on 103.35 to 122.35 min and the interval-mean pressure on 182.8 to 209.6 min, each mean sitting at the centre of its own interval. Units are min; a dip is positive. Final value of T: 5.59 min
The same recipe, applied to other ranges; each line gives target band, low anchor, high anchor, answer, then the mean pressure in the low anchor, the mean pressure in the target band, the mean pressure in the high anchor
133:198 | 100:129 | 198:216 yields 5.1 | 63.3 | 58.1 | 62.8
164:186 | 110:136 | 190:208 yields -0.1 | 60.9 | 62.1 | 62.5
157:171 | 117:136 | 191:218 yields 0.7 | 59.6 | 58.1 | 62.5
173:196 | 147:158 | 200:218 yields -2.0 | 51.9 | 63.3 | 63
